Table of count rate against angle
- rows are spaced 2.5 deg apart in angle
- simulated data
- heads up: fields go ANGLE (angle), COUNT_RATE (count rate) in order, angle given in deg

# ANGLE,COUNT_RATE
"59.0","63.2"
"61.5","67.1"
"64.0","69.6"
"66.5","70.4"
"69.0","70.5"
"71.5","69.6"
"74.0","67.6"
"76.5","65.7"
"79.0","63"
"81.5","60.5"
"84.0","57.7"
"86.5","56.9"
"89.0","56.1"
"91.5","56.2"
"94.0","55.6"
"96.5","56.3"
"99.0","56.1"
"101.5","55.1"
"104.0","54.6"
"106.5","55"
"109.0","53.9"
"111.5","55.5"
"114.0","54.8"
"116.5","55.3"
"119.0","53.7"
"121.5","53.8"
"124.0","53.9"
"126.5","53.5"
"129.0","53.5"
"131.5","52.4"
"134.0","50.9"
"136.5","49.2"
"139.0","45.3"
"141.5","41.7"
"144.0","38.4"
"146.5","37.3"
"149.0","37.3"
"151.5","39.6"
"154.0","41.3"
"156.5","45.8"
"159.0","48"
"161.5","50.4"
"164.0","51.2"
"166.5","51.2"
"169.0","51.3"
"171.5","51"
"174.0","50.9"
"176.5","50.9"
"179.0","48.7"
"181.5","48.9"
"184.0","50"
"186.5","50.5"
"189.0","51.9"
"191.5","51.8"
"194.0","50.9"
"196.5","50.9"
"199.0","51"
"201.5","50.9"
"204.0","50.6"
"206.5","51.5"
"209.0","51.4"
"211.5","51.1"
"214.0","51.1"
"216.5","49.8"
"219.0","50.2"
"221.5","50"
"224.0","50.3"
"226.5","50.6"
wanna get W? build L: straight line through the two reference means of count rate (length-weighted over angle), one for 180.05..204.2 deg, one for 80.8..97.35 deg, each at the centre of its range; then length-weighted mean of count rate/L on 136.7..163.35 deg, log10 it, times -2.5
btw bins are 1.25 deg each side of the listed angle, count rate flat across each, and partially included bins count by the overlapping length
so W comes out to 0.233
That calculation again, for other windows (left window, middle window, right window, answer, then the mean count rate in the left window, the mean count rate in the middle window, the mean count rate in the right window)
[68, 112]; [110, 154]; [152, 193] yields 0.126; 59.2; 48.4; 49.4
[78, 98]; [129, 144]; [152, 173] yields 0.091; 57.7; 47.6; 48.5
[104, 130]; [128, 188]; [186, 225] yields 0.117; 54.3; 47.3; 50.9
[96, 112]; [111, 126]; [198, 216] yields 0.003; 55.1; 54.4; 51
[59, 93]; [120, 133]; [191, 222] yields 0.105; 63.8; 53.4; 50.9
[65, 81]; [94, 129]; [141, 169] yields 0.034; 67.5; 54.7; 44.2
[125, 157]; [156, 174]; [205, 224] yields -0.070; 45.1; 50.1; 50.7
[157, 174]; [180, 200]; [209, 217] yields -0.002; 50.3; 50.7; 50.9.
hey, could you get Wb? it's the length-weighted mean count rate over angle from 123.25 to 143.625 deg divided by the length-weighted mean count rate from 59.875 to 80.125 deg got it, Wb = 0.73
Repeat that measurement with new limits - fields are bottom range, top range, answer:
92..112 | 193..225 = 0.92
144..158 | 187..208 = 1.27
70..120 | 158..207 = 0.87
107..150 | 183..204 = 1.03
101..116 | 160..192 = 0.92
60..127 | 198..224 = 0.86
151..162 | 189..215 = 1.14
